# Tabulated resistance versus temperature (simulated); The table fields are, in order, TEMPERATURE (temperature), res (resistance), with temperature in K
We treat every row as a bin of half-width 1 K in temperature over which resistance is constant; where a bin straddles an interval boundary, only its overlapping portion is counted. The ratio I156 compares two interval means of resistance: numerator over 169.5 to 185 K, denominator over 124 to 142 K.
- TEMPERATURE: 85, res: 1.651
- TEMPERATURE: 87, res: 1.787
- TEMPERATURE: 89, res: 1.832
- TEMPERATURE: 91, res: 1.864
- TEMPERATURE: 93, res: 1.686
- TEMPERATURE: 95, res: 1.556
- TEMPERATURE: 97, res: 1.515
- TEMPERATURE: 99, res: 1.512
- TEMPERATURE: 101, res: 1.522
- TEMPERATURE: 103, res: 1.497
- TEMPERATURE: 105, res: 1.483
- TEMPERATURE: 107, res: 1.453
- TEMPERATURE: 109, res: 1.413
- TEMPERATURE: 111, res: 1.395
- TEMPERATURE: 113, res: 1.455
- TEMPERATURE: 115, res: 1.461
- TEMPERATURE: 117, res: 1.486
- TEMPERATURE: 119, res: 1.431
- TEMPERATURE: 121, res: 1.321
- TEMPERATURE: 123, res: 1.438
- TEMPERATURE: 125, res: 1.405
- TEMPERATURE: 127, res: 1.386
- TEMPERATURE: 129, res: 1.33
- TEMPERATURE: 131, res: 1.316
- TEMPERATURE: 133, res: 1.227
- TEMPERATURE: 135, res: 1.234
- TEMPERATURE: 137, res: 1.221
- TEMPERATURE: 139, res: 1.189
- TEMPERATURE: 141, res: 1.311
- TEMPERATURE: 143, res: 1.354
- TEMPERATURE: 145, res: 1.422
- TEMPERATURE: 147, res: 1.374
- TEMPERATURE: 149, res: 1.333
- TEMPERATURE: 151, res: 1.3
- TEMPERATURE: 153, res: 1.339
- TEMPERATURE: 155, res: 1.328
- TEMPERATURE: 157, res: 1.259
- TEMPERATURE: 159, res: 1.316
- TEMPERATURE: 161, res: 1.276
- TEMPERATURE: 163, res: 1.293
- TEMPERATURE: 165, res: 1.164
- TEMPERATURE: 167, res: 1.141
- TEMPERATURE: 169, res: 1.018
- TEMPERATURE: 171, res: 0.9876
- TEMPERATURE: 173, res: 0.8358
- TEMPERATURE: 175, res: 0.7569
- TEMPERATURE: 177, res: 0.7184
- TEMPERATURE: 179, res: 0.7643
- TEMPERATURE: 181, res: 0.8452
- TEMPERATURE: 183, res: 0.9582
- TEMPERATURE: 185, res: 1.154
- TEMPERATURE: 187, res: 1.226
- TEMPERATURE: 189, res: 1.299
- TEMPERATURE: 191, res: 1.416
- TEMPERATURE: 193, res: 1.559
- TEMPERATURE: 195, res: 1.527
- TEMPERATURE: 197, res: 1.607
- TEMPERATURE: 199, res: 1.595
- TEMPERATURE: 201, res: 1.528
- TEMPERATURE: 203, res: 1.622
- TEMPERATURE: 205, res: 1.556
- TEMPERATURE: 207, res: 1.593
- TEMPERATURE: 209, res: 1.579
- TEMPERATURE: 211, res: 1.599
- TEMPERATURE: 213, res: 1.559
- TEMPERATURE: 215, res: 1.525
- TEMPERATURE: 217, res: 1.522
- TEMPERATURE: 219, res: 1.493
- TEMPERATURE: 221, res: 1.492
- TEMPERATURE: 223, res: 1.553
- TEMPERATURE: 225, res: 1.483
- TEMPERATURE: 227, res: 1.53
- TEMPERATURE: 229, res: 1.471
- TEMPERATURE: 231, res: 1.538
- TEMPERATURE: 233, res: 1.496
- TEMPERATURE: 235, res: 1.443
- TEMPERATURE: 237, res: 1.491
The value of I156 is 0.67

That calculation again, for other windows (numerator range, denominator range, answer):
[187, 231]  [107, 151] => 1.12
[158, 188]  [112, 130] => 0.73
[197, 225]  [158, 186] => 1.53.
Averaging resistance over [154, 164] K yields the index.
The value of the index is 1.29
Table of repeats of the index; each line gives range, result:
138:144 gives 1.28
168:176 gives 0.9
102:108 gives 1.48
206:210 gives 1.59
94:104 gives 1.52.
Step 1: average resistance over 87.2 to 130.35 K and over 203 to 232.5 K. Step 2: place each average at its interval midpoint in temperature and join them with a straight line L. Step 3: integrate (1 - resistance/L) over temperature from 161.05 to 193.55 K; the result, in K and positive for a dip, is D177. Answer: 9.7 K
